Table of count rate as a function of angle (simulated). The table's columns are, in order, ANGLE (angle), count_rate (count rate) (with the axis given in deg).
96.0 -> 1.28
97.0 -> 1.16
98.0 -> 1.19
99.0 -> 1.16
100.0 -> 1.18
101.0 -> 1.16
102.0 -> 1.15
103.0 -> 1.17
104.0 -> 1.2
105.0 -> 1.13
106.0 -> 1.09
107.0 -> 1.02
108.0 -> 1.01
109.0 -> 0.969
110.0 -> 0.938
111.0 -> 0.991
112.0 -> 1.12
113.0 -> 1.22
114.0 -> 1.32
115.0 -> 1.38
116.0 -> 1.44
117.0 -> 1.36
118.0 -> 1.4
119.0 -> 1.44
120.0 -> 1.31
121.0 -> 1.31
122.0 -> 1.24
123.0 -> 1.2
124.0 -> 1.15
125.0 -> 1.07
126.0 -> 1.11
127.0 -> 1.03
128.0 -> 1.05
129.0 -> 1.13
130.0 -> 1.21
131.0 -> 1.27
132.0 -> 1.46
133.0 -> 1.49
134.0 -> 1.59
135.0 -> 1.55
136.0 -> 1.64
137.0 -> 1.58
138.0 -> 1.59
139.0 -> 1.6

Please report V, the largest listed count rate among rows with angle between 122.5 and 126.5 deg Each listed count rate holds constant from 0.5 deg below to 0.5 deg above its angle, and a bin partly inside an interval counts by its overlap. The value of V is 1.2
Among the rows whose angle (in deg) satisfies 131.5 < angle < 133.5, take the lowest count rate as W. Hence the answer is 1.46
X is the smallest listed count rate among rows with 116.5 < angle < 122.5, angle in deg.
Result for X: 1.24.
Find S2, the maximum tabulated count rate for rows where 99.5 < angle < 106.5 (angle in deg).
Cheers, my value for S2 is 1.2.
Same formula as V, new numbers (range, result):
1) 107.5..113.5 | 1.22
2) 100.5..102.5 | 1.16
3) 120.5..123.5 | 1.31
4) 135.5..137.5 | 1.64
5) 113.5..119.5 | 1.44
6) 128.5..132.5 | 1.46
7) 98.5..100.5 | 1.18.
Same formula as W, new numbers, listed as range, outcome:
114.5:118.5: 1.36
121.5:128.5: 1.03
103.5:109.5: 0.969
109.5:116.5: 0.938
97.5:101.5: 1.16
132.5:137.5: 1.49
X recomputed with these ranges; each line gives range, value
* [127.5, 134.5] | 1.05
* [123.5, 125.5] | 1.07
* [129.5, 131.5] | 1.21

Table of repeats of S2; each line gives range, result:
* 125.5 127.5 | 1.11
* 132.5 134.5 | 1.59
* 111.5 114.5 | 1.32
